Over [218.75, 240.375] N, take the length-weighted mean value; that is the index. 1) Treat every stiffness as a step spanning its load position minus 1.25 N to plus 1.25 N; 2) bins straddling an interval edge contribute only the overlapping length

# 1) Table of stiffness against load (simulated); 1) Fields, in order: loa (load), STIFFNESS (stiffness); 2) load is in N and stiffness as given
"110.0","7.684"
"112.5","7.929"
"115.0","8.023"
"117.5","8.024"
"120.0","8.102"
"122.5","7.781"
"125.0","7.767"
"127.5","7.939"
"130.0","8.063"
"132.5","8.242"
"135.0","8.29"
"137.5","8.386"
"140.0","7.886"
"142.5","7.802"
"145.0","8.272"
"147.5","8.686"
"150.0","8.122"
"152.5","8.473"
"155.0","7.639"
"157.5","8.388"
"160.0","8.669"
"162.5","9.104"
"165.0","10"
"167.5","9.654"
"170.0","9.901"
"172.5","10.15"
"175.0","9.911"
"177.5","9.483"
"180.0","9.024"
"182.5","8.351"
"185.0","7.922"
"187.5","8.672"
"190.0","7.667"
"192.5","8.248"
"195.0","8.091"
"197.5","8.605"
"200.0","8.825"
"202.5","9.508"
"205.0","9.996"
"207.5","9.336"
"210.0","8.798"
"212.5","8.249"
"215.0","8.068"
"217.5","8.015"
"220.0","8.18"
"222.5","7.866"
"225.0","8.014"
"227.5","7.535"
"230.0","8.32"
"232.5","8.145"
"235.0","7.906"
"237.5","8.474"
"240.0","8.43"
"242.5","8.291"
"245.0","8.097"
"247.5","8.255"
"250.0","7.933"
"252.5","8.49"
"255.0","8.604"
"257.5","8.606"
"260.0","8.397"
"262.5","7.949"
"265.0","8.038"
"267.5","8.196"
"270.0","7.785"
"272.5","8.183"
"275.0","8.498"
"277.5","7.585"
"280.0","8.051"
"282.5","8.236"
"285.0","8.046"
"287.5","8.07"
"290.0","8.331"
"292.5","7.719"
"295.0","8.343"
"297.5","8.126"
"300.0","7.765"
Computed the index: 8.08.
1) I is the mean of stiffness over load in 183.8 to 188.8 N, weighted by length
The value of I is 8.29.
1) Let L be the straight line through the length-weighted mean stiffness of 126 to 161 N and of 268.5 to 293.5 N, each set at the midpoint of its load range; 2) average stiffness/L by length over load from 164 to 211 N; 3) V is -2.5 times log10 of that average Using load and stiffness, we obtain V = -0.11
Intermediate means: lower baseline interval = 8.2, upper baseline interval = 8.06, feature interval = 9.06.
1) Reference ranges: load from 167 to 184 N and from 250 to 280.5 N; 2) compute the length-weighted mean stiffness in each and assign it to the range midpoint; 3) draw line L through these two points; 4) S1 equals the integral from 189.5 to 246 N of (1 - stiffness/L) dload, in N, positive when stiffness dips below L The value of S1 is 3.0 N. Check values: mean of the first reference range 9.47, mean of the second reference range 8.19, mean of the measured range 8.39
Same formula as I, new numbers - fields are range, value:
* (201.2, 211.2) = 9.41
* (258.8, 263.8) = 8.17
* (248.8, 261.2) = 8.41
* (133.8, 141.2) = 8.19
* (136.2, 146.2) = 8.09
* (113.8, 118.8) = 8.02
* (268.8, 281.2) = 8.02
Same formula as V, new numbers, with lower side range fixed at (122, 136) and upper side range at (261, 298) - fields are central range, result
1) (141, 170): -0.08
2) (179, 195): -0.03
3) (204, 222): -0.07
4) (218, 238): 0.00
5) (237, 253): -0.03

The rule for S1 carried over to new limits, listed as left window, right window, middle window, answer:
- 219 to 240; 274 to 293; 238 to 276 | -0.8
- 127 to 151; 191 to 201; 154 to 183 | -3.2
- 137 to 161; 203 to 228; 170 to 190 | -1.7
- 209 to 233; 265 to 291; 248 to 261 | -0.5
